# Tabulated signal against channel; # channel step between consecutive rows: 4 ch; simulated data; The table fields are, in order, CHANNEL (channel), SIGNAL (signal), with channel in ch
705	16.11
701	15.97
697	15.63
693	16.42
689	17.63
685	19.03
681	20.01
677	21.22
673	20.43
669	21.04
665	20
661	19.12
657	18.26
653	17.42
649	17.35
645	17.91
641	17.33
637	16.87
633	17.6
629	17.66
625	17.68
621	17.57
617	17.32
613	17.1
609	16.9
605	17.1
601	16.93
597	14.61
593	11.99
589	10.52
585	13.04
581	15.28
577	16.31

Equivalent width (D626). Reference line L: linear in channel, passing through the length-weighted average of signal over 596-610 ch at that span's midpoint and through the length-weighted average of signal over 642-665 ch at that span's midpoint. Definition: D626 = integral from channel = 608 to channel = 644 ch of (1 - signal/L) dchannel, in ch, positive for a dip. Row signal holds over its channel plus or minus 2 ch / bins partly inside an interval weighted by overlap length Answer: -0.3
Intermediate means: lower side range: 16.5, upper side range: 18.2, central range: 17.4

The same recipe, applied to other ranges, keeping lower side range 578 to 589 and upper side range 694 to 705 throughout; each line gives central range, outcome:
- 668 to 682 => -4.8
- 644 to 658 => -2.5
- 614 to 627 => -2.8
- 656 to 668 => -3.3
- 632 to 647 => -2.7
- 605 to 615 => -2.0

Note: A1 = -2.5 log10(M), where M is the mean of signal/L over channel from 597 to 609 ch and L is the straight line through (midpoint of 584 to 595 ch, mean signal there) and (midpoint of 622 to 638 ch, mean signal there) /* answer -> -0.211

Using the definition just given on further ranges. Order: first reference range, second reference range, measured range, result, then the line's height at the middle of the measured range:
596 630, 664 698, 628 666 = 0.011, 18.1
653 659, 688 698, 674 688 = -0.172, 17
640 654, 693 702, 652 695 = -0.152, 16.7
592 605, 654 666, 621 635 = -0.045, 16.9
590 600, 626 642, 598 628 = -0.131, 15.2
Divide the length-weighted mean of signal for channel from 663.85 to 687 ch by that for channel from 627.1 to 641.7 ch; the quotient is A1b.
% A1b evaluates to 1.17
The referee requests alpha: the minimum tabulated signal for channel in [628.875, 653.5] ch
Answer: 16.87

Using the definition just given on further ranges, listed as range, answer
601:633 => 16.9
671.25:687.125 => 19.03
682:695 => 16.42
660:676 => 19.12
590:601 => 11.99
